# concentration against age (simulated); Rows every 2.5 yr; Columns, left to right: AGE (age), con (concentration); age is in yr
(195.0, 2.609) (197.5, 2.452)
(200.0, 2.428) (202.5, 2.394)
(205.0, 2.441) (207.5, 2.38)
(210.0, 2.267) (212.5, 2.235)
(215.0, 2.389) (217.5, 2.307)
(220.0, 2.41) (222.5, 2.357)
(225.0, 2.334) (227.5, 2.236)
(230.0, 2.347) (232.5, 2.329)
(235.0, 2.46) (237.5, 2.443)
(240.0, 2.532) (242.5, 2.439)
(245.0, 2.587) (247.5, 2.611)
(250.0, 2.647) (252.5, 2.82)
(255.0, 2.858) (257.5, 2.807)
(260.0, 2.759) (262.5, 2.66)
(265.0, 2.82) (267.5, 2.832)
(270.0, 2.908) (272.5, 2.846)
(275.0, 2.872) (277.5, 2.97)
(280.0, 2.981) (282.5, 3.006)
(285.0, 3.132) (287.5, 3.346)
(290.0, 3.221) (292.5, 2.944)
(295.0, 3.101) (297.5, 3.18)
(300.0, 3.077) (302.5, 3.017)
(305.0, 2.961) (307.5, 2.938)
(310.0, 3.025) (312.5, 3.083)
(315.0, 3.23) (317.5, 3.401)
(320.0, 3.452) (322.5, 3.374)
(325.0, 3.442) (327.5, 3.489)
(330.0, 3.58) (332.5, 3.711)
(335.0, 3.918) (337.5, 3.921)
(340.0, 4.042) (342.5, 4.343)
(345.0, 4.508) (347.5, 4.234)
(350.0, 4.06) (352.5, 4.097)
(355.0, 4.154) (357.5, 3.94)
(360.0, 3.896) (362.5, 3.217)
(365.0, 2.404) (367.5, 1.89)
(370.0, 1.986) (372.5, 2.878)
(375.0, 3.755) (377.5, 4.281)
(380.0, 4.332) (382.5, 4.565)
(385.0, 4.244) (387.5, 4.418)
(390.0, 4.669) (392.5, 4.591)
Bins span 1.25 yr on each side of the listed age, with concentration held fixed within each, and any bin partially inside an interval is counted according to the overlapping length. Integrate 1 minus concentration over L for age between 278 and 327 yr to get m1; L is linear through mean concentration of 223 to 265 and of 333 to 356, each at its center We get 4.37 yr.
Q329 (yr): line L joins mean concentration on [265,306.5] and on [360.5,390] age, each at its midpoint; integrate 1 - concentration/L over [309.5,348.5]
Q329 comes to -5.0 yr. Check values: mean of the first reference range 3.02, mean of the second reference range 3.51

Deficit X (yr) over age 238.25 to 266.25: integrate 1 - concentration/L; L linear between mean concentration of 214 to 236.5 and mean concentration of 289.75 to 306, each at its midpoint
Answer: -0.7 yr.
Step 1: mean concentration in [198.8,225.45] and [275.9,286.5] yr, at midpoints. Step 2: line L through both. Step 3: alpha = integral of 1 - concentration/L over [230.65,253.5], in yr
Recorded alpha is 1.0 yr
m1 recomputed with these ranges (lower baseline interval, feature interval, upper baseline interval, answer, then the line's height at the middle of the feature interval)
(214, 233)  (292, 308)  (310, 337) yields 0.8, 3.2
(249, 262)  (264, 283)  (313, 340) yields 0.5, 2.97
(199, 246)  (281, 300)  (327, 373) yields -0.6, 3.04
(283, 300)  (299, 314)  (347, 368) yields 1.0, 3.24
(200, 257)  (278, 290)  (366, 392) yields -0.8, 2.92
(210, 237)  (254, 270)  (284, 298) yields 0.0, 2.8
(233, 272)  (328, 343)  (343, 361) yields 0.1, 3.9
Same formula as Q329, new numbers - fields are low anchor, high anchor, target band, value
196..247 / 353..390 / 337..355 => -4.1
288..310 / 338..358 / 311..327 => 0.8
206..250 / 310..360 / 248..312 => 2.3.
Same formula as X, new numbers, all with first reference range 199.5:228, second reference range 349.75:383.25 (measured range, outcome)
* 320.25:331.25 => -1.0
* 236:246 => 0.2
